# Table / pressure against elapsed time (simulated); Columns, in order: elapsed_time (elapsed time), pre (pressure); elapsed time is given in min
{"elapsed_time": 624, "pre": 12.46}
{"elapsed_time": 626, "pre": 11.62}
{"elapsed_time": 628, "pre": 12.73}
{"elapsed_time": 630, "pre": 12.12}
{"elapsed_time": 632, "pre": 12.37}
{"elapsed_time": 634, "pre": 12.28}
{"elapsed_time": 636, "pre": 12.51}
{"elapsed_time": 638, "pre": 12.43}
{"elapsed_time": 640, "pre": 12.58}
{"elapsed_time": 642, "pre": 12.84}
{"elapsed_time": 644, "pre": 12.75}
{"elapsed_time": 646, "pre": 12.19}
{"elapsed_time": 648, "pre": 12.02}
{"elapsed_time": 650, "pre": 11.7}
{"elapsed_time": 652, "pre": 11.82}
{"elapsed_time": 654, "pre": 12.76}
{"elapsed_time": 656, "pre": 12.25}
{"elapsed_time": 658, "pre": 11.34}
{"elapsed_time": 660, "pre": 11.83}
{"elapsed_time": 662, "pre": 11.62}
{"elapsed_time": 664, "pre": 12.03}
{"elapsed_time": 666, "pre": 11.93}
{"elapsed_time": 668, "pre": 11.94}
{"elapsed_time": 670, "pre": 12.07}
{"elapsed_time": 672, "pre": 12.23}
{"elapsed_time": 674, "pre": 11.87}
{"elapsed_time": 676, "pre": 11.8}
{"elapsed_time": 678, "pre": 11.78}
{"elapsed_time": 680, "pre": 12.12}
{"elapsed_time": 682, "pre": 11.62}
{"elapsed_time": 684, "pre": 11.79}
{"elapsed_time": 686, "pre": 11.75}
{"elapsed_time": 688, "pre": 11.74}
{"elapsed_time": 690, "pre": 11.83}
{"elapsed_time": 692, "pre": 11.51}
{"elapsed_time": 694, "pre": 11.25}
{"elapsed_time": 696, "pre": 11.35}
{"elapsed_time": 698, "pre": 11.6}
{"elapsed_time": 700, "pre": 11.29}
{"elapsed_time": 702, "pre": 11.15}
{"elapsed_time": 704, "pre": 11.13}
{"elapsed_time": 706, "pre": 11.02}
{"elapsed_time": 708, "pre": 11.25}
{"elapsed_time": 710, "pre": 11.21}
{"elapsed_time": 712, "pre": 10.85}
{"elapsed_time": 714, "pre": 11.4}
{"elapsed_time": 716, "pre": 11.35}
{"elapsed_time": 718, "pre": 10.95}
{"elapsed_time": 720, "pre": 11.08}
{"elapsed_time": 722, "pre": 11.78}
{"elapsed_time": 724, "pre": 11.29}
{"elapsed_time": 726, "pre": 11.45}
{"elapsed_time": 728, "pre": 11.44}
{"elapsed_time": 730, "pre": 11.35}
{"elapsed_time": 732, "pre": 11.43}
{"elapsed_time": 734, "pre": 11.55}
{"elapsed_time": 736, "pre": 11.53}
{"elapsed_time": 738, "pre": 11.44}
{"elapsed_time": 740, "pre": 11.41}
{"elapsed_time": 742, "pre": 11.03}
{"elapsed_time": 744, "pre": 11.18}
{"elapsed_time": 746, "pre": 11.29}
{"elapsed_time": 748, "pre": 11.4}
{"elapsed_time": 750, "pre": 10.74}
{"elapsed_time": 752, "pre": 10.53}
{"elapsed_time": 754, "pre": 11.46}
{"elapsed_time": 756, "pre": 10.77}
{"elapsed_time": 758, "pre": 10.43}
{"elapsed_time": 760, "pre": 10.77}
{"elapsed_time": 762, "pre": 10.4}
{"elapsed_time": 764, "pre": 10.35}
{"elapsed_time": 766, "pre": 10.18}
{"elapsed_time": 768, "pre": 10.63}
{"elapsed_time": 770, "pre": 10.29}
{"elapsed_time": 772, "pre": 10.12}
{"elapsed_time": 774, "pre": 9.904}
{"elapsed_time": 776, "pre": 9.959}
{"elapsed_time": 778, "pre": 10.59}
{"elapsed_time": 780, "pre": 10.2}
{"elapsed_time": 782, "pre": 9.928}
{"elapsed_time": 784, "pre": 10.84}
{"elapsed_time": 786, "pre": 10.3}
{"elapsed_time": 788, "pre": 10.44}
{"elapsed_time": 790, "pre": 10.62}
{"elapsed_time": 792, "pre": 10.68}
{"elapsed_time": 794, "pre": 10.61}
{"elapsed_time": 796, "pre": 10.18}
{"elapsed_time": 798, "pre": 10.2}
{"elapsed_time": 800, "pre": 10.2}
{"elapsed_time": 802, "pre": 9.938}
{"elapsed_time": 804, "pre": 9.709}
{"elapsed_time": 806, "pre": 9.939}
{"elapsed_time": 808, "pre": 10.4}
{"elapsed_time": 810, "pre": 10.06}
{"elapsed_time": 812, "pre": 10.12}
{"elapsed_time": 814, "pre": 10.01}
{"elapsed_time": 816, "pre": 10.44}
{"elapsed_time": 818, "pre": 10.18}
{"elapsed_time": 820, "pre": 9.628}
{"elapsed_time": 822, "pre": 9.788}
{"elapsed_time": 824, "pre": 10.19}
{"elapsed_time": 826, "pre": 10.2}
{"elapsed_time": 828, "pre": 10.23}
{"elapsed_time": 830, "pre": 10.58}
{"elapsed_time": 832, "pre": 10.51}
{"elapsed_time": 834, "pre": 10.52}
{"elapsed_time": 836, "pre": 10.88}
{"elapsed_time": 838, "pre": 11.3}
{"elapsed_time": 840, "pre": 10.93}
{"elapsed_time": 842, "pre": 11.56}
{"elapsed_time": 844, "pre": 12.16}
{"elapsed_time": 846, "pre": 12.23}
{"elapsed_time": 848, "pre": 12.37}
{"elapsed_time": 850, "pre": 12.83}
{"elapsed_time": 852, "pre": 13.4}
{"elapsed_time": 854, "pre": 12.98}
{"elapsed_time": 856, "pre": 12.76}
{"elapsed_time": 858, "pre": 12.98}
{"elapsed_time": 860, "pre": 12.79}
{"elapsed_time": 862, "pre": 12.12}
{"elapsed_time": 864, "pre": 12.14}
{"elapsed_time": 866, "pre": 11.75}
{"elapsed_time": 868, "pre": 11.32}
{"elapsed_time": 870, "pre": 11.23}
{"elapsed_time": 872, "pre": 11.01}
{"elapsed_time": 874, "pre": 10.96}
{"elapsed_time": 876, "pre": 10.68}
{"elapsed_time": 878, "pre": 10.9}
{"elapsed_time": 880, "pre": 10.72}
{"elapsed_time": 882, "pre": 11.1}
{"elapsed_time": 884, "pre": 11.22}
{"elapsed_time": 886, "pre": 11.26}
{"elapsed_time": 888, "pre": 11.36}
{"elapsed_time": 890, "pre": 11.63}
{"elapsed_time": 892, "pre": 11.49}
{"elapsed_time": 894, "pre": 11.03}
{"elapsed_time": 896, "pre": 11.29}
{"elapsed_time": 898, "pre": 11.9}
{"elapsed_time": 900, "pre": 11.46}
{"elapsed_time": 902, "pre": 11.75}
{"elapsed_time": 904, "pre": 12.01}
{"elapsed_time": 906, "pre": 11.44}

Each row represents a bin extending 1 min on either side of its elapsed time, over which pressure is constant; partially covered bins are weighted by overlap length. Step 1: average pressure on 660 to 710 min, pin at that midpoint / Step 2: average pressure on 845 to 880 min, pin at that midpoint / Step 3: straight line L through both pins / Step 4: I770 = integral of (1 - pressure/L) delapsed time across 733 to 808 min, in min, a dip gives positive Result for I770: 7.8 min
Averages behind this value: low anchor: 11.6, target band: 10.6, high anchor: 12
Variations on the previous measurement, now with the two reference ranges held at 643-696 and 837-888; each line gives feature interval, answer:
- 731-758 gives 1.5 min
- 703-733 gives 1.5 min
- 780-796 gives 1.9 min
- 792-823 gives 4.5 min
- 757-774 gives 2.1 min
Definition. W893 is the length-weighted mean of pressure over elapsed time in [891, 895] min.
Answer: 11.3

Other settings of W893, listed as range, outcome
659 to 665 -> 11.8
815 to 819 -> 10.3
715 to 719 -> 11.1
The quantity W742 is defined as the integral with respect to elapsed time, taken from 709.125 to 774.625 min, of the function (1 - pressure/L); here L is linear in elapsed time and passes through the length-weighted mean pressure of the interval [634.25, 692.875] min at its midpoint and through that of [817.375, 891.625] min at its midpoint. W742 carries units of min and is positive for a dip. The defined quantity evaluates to 4.20 min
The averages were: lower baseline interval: 12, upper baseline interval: 11.4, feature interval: 11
